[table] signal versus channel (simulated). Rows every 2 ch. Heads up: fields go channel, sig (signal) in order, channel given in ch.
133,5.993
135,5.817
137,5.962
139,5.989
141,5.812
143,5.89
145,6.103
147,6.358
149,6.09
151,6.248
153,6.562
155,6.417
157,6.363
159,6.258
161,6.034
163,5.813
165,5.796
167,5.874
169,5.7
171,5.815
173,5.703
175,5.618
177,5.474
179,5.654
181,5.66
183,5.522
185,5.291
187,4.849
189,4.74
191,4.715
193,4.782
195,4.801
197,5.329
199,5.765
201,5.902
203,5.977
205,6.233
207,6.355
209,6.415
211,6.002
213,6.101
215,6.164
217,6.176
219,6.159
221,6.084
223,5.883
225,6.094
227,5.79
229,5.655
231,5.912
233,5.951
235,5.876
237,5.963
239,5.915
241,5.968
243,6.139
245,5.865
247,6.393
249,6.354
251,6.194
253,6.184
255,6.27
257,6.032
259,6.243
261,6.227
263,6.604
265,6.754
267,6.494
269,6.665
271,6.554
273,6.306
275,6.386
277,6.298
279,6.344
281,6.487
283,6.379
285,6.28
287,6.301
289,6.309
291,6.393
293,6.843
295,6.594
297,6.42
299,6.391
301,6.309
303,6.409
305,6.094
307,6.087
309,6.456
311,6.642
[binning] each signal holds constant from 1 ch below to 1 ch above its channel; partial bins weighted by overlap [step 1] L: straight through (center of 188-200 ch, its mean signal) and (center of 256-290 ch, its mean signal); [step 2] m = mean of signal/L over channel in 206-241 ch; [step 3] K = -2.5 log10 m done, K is -0.09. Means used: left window 5.02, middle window 6.03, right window 6.39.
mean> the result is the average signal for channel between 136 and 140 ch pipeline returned 5.98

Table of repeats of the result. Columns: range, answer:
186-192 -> 4.77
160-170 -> 5.84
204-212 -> 6.25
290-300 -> 6.53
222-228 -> 5.92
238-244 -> 6.01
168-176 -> 5.71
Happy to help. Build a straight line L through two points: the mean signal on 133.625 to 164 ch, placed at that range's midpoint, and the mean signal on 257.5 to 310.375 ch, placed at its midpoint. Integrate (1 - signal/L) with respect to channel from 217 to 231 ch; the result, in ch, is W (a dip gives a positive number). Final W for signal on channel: 0.7 ch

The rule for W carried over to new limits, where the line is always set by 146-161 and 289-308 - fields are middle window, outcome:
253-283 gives -0.1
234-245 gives 0.7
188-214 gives 2.9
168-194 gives 4.0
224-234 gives 0.7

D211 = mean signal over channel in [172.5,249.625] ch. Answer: 5.77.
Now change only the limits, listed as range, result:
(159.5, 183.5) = 5.74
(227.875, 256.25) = 6.04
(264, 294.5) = 6.46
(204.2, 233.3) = 6.07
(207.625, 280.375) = 6.18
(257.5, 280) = 6.43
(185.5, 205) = 5.26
